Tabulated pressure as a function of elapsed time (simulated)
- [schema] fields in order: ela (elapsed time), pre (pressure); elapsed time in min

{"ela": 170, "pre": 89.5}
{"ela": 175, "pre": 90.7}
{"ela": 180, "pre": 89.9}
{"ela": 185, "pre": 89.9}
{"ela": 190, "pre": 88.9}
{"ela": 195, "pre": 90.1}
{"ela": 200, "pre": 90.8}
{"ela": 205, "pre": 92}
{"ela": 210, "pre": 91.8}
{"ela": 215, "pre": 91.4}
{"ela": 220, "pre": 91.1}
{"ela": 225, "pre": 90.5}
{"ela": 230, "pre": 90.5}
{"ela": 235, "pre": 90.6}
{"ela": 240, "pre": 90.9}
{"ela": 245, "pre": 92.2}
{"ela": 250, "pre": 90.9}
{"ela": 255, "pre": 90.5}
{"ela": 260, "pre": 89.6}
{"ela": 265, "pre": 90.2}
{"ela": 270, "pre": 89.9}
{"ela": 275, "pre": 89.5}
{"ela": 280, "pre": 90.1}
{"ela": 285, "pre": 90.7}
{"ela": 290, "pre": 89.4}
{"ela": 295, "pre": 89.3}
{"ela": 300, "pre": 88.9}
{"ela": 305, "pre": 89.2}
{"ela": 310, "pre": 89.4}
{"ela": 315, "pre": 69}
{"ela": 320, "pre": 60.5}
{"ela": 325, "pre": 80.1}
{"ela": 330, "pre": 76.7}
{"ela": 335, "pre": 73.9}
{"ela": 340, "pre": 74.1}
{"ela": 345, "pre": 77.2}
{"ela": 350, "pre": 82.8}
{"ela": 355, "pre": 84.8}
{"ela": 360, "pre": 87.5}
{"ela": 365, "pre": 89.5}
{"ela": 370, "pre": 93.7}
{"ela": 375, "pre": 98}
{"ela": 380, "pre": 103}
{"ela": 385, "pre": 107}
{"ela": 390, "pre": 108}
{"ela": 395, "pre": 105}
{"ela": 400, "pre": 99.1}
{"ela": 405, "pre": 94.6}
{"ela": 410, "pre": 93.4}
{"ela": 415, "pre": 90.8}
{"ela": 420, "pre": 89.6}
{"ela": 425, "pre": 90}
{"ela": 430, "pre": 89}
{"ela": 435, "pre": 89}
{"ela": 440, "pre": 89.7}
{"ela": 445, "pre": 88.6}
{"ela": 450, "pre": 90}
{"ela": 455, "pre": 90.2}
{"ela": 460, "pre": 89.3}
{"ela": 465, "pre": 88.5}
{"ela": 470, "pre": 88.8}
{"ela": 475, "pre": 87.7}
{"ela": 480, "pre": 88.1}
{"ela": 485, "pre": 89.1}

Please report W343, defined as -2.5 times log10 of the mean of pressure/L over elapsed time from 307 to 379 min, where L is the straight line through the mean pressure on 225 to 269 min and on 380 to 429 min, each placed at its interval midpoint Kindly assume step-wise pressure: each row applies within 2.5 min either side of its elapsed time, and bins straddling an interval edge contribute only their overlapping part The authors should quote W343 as 0.16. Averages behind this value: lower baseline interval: 90.6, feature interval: 81.7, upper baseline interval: 97.5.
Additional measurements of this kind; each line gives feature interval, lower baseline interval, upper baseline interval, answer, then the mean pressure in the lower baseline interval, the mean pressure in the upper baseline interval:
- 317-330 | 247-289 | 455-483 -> 0.25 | 90.2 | 88.6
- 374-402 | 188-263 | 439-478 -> -0.16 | 90.8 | 89.1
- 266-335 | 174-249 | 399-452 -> 0.09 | 90.8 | 91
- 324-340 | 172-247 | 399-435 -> 0.20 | 90.7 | 91.8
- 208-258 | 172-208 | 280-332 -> -0.04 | 90.3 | 82.7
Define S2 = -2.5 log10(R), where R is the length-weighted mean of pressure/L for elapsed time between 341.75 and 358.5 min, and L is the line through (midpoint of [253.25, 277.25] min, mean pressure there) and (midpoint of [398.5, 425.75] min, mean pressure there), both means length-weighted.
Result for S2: 0.126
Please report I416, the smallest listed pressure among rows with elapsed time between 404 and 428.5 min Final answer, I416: 89.6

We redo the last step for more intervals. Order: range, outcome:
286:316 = 69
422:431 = 89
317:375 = 60.5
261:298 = 89.3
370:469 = 88.5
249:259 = 90.5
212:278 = 89.5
